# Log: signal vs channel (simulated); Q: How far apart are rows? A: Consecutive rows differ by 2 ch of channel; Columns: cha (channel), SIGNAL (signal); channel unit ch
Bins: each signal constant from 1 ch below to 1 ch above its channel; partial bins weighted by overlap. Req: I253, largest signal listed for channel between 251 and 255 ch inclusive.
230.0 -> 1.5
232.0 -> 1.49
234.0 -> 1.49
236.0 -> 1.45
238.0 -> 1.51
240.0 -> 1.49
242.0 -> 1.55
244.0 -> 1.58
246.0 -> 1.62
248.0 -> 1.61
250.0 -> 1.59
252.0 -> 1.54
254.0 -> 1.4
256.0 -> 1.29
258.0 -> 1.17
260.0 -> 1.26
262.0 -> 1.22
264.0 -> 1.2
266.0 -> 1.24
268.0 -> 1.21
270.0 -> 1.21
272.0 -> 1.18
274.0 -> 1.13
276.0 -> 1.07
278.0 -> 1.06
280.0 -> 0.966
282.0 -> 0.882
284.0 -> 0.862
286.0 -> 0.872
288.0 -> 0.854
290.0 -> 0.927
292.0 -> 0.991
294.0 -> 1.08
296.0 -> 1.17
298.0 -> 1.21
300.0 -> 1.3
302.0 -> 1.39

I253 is 1.54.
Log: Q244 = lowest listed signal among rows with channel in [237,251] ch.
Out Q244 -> 1.49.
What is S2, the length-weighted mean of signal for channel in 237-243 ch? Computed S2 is 1.52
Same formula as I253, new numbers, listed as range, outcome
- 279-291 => 0.966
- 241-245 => 1.58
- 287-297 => 1.17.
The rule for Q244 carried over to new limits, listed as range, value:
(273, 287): 0.862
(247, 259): 1.17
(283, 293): 0.854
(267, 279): 1.06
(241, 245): 1.55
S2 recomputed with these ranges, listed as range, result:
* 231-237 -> 1.48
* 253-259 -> 1.29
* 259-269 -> 1.23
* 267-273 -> 1.2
